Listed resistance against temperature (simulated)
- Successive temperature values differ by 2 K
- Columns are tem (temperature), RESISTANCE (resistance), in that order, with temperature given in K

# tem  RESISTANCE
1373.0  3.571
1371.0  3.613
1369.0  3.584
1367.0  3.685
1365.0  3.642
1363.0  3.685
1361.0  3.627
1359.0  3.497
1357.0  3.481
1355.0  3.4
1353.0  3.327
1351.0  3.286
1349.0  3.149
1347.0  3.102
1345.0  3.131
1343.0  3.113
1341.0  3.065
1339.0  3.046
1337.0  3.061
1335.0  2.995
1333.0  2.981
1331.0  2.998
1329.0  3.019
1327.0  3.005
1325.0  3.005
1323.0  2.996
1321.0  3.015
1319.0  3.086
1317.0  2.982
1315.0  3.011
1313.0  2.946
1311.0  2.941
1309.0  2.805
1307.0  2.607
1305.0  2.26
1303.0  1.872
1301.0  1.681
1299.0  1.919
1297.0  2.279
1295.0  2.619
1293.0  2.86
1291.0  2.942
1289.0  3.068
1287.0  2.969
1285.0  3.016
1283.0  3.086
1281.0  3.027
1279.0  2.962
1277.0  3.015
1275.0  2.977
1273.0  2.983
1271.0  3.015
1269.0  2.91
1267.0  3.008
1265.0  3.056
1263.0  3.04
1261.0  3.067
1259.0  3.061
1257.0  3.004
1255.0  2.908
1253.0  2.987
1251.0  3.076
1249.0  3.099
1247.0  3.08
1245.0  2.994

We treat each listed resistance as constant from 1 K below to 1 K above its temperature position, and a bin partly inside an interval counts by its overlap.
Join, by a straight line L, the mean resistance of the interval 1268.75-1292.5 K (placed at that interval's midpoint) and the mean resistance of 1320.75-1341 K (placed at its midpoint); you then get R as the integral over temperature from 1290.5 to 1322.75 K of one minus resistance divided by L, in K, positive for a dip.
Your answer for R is 4.17 K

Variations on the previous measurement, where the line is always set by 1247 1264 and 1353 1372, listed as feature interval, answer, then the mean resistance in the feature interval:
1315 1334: 2.1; 3.01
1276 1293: 0.9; 3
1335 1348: 1.4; 3.08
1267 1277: 0.4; 2.98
